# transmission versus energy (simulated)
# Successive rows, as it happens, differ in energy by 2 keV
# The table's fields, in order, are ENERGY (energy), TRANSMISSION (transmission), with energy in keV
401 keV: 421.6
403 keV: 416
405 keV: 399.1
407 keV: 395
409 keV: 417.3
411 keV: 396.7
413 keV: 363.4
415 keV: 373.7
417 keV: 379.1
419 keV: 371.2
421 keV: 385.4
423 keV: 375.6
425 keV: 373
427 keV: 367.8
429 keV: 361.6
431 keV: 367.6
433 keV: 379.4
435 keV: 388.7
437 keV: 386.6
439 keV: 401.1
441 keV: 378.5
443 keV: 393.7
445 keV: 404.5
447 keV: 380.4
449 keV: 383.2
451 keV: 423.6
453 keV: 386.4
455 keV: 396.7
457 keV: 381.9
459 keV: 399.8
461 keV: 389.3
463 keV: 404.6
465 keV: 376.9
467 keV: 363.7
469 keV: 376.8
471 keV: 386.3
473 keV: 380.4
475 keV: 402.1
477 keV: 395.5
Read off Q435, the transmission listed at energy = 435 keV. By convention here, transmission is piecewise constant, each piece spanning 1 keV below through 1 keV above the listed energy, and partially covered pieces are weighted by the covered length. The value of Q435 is 388.7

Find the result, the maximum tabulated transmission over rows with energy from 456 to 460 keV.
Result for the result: 399.8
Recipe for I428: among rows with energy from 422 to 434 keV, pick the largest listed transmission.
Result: 379.4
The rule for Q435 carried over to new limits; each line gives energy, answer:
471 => 386.3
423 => 375.6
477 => 395.5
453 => 386.4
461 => 389.3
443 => 393.7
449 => 383.2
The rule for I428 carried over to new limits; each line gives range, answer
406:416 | 417.3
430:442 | 401.1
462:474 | 404.6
